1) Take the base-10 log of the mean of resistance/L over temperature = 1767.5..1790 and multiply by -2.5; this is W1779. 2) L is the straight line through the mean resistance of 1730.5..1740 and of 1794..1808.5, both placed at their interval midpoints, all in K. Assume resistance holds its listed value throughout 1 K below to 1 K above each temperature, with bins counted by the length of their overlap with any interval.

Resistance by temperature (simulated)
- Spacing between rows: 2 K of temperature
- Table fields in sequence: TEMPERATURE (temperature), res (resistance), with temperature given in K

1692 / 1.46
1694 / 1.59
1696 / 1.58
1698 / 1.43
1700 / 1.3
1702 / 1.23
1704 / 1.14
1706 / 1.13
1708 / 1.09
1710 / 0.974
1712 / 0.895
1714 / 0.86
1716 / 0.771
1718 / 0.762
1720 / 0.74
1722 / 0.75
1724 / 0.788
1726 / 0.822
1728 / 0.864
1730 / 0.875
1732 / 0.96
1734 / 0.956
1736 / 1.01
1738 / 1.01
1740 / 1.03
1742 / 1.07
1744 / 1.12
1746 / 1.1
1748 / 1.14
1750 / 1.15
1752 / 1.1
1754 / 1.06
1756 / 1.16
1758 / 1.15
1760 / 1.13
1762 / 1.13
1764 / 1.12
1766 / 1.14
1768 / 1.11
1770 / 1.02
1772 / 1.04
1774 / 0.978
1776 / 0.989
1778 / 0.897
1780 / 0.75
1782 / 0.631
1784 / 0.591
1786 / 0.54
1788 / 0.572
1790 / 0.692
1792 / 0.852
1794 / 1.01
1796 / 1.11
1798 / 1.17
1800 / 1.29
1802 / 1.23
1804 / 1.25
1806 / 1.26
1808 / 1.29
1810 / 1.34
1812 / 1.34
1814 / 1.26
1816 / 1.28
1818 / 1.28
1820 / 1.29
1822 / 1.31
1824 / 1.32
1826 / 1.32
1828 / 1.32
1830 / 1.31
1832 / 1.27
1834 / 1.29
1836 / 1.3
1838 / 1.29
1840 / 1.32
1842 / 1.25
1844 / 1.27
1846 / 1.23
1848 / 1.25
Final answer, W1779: 0.35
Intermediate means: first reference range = 0.983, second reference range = 1.21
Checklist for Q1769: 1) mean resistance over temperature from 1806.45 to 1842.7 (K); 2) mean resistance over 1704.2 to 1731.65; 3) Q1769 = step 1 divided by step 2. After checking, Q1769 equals 1.47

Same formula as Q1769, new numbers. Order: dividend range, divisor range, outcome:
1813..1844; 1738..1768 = 1.16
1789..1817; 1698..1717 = 1.10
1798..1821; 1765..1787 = 1.45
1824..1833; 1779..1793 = 1.98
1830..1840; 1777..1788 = 1.92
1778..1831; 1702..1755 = 1.13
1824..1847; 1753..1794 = 1.39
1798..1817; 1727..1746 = 1.28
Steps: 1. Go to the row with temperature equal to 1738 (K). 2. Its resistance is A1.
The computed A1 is 1.01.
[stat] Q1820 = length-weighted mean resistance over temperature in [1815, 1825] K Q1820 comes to 1.3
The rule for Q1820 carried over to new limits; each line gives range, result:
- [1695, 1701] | 1.44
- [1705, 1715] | 0.99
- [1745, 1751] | 1.13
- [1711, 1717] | 0.842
